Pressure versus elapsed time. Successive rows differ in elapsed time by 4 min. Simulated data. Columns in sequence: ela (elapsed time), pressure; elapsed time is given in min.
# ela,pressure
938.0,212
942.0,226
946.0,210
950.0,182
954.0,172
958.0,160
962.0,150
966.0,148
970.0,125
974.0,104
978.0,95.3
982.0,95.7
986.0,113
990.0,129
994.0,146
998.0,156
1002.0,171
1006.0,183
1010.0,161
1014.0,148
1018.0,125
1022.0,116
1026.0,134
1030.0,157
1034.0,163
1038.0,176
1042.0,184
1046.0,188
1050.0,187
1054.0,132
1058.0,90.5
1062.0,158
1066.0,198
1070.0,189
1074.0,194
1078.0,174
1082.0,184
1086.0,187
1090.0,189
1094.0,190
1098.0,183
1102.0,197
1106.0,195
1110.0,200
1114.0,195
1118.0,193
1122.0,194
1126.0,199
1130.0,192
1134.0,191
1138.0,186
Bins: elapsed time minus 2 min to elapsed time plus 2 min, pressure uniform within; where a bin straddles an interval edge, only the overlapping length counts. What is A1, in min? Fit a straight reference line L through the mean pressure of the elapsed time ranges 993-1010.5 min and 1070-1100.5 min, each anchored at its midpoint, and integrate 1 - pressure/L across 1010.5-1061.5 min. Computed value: 6.7 min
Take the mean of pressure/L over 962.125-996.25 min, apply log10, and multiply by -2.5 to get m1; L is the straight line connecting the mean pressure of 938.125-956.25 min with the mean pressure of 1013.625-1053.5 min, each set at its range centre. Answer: 0.45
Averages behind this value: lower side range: 198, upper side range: 157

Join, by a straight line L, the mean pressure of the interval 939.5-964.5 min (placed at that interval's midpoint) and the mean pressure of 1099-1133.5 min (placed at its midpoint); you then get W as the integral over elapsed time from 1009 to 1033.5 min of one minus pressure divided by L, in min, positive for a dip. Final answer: 6.2 min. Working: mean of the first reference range 183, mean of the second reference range 195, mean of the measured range 141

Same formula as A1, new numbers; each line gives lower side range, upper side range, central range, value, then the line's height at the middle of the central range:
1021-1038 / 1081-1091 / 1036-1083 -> -0.76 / 169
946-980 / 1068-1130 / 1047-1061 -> 2.71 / 176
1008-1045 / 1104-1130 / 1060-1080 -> -1.07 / 173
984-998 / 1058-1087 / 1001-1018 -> -2.13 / 143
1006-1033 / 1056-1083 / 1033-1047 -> -2.14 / 154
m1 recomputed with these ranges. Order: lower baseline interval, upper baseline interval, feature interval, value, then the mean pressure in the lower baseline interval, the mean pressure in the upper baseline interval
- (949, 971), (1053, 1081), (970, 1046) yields 0.12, 156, 164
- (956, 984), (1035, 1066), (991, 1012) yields -0.16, 125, 162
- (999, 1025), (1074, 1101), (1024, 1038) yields 0.03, 150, 186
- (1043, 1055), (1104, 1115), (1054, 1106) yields 0.05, 173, 197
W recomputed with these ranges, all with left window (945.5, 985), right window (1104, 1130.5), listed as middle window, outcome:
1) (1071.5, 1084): -0.2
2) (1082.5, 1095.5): -0.2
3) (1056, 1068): 1.9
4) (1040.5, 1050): -0.9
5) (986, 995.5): 1.2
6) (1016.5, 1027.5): 2.5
